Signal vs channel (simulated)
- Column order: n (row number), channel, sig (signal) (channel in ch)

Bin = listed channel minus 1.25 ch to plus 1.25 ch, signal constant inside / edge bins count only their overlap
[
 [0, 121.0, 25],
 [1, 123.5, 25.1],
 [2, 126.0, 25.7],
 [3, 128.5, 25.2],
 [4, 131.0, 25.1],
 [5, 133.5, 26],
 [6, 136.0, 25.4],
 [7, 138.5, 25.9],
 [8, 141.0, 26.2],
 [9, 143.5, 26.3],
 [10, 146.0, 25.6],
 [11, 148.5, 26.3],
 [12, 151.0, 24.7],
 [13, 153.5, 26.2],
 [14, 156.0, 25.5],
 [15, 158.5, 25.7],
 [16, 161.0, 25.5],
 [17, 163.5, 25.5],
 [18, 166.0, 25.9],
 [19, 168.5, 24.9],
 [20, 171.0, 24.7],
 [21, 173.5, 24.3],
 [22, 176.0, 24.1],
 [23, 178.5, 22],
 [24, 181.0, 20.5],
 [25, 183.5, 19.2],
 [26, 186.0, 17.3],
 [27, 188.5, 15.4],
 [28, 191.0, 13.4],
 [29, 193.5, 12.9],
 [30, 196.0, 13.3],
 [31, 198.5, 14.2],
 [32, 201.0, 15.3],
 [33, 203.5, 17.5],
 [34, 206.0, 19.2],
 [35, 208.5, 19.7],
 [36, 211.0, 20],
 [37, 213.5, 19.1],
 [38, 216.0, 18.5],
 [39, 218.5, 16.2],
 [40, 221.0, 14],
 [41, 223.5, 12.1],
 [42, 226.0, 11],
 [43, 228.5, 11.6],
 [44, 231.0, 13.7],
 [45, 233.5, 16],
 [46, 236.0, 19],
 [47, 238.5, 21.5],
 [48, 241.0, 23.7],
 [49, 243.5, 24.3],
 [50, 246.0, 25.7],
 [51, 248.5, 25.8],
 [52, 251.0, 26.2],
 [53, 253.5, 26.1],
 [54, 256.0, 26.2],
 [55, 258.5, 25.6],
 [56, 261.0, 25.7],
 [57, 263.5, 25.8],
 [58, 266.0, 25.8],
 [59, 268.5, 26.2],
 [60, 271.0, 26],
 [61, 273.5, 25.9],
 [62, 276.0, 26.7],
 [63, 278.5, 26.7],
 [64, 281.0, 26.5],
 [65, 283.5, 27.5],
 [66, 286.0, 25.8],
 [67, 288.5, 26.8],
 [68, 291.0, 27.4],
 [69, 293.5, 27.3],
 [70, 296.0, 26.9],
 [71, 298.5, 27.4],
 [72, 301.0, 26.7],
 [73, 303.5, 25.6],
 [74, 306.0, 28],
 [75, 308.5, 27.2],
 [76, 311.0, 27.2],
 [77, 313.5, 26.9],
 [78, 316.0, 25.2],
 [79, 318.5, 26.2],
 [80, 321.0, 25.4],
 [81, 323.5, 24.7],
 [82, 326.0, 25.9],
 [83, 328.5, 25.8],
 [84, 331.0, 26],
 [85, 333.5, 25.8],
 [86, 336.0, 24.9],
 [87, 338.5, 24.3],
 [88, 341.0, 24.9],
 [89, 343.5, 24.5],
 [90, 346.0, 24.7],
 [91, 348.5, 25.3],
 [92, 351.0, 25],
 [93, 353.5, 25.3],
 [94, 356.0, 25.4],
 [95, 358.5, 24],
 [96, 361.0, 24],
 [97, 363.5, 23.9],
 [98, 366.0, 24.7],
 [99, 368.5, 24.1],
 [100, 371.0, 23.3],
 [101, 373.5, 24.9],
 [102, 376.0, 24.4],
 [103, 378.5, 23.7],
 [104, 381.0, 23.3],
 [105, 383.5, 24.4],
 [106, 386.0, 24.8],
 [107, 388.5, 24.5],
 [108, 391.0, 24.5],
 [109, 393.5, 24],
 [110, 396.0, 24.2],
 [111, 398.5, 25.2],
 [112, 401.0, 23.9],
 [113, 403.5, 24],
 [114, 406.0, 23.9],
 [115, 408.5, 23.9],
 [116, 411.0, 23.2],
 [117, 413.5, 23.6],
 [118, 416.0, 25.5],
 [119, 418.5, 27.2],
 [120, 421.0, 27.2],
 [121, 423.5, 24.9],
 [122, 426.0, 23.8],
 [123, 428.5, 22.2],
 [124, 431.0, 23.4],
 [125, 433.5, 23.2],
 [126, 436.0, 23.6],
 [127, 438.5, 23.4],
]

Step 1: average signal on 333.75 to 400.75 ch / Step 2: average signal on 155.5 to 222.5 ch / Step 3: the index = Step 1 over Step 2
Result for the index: 1.24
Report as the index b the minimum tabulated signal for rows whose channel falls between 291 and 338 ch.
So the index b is 24.7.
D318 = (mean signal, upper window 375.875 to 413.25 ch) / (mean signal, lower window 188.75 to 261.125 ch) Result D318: 1.29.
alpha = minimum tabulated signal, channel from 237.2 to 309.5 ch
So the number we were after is 21.5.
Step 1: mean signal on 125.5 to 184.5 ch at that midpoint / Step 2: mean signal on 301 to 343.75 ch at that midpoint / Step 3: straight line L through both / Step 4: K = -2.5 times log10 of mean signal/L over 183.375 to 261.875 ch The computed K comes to 0.33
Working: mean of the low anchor 24.9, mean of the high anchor 25.9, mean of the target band 18.7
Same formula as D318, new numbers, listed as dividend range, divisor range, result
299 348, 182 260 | 1.39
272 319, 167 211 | 1.42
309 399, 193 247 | 1.44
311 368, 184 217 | 1.51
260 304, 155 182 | 1.08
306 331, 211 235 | 1.74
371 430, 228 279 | 1.03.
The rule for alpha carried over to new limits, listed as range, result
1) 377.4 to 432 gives 22.2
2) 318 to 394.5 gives 23.3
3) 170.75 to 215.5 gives 12.9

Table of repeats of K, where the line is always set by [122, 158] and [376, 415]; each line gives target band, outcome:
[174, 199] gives 0.40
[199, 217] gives 0.35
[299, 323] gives -0.08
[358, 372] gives 0.01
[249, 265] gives -0.04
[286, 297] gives -0.09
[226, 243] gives 0.40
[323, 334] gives -0.05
